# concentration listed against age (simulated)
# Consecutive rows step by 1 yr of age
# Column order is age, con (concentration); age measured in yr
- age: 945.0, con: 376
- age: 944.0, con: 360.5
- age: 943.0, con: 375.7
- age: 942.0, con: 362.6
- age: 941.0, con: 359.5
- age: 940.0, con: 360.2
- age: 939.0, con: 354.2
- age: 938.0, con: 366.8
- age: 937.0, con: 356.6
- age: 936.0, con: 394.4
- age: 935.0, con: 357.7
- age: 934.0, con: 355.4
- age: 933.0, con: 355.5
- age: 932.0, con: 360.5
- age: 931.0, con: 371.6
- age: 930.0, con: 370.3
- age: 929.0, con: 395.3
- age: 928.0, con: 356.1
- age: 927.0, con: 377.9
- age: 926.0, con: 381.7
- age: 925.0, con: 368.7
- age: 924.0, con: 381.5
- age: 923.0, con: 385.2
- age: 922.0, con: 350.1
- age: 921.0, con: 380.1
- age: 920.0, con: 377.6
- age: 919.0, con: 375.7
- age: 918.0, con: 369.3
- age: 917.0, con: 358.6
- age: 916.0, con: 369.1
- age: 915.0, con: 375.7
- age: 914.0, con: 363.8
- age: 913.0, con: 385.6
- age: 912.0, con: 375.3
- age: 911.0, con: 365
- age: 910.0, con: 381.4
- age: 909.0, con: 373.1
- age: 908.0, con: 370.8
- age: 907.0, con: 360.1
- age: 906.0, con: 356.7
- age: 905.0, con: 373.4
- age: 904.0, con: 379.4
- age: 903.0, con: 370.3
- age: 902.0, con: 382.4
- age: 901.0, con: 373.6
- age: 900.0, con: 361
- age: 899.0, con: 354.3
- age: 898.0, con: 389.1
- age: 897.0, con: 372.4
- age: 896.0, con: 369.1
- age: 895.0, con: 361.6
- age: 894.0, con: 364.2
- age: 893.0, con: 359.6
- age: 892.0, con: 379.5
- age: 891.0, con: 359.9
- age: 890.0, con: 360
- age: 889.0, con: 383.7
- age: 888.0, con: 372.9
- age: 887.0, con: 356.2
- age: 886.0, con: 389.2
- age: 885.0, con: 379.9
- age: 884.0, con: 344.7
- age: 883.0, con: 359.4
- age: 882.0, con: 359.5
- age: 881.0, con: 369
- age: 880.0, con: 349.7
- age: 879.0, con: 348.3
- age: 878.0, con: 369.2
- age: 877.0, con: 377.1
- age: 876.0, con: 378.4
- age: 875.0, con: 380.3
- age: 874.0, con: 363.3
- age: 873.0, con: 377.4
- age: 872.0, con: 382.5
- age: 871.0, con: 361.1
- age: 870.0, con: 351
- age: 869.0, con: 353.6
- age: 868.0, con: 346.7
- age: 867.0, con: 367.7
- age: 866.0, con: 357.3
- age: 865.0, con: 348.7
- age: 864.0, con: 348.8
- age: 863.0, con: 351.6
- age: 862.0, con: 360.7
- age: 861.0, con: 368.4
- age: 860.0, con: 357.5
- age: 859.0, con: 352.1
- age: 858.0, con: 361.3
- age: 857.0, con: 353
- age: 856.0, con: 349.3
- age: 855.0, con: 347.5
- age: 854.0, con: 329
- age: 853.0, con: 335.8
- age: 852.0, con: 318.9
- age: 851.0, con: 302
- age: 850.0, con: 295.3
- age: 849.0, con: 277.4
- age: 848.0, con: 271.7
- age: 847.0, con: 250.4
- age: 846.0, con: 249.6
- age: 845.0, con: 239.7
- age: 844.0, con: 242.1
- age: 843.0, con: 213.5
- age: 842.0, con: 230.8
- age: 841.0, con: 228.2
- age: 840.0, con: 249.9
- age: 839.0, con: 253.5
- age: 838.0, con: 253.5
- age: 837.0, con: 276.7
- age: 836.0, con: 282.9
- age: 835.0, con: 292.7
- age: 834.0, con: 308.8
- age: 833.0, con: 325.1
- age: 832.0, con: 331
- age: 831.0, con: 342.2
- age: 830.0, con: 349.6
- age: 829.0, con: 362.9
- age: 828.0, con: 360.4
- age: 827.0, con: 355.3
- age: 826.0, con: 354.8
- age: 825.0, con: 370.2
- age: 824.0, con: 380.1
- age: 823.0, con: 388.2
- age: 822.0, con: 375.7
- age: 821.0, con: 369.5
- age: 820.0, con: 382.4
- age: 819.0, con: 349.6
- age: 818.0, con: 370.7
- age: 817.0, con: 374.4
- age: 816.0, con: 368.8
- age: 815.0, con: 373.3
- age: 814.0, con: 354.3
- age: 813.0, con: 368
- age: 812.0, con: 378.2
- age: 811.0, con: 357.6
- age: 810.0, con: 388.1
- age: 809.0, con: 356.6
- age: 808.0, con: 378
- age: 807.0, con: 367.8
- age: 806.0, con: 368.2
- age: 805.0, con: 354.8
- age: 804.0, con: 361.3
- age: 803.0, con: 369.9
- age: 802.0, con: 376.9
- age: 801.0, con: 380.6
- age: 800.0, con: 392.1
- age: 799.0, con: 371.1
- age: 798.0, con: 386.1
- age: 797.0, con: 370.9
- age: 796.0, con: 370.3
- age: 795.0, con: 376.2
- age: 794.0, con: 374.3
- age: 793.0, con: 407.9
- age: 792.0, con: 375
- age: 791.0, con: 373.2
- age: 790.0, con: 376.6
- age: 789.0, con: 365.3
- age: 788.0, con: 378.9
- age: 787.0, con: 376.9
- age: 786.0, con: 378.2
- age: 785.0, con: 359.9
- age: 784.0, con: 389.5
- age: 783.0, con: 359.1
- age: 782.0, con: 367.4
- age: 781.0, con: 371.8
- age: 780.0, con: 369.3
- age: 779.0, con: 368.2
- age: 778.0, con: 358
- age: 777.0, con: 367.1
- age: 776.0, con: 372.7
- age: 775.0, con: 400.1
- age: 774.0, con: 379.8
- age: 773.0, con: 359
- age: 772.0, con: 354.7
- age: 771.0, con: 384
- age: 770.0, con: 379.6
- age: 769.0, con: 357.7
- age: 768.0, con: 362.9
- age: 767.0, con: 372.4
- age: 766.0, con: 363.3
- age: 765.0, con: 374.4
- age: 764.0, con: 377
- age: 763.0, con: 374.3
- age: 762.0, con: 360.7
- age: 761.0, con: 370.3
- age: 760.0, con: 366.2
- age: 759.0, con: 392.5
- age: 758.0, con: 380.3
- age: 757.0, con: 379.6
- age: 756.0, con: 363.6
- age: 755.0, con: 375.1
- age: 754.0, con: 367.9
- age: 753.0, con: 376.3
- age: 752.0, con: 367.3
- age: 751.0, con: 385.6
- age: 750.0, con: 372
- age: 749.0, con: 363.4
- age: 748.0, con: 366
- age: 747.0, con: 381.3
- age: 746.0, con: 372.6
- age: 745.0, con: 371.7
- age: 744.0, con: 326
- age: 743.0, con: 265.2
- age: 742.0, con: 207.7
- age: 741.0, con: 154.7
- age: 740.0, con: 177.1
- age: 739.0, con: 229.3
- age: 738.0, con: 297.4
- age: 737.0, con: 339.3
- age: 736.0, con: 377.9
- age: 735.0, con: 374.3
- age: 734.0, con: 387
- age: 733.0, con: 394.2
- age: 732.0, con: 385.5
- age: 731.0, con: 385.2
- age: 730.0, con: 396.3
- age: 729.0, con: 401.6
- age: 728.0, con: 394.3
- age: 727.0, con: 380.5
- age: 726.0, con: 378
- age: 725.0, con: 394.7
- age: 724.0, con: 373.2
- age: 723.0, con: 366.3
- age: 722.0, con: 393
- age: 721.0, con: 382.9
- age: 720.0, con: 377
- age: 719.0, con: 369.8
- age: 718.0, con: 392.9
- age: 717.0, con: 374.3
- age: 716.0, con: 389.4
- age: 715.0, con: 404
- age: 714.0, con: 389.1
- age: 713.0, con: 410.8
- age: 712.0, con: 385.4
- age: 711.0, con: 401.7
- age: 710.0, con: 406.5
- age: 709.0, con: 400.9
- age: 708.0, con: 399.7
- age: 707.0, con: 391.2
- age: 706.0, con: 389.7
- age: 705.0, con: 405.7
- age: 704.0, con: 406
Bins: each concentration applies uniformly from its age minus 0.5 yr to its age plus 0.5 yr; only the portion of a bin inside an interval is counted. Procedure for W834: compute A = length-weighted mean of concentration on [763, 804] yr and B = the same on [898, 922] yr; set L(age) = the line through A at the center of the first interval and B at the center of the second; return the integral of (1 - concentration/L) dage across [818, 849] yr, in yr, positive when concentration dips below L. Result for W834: 5.3 yr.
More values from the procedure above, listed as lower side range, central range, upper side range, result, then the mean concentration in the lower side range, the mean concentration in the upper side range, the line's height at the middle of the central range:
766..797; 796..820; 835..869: -1.6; 373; 306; 348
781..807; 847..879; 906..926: 2.2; 374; 372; 373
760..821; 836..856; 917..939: 5.2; 372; 370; 371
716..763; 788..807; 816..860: -2.4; 357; 318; 334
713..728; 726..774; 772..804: 3.2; 385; 374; 380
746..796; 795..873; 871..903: 6.7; 373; 369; 371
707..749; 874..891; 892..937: 0.1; 360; 371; 369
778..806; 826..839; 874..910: 1.8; 374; 368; 372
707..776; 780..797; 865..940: -0.4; 365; 368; 366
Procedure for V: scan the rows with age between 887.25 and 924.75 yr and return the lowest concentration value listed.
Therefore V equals 350.1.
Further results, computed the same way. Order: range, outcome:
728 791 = 154.7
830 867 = 213.5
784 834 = 308.8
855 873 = 346.7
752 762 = 360.7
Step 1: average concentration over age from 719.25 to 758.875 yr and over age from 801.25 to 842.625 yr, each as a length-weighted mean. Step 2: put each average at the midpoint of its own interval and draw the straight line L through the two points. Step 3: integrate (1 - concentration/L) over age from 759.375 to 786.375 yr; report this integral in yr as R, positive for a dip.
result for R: -1.67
